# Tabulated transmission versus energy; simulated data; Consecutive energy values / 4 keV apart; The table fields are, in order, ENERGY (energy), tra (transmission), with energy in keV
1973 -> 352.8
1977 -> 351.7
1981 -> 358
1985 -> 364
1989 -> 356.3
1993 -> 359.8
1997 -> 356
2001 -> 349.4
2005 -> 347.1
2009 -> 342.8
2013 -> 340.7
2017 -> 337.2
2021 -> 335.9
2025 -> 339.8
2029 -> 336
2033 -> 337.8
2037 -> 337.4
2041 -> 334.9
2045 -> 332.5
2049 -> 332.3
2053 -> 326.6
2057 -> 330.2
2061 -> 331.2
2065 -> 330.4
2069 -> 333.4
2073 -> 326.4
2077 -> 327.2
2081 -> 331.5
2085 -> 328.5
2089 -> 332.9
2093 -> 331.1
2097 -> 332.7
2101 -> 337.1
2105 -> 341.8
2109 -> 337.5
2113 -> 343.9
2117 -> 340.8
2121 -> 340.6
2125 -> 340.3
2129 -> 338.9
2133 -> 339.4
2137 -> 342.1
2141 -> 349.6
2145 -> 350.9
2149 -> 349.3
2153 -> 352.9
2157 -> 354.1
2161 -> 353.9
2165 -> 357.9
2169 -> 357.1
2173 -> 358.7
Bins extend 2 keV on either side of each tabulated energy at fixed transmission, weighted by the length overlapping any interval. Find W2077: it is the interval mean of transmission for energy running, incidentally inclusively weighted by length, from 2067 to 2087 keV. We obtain 329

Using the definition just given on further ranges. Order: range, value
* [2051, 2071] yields 330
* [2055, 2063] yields 331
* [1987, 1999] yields 357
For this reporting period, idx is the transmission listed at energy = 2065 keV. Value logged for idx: 330.4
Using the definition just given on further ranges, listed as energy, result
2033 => 337.8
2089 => 332.9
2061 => 331.2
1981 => 358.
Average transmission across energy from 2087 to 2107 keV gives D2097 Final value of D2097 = 335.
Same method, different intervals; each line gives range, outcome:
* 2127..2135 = 339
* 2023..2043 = 337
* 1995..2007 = 351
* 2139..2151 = 350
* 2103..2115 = 341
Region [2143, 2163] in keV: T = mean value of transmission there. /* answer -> 352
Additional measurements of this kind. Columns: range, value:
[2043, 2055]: 330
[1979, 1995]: 360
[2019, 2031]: 337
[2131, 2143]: 344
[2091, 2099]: 332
